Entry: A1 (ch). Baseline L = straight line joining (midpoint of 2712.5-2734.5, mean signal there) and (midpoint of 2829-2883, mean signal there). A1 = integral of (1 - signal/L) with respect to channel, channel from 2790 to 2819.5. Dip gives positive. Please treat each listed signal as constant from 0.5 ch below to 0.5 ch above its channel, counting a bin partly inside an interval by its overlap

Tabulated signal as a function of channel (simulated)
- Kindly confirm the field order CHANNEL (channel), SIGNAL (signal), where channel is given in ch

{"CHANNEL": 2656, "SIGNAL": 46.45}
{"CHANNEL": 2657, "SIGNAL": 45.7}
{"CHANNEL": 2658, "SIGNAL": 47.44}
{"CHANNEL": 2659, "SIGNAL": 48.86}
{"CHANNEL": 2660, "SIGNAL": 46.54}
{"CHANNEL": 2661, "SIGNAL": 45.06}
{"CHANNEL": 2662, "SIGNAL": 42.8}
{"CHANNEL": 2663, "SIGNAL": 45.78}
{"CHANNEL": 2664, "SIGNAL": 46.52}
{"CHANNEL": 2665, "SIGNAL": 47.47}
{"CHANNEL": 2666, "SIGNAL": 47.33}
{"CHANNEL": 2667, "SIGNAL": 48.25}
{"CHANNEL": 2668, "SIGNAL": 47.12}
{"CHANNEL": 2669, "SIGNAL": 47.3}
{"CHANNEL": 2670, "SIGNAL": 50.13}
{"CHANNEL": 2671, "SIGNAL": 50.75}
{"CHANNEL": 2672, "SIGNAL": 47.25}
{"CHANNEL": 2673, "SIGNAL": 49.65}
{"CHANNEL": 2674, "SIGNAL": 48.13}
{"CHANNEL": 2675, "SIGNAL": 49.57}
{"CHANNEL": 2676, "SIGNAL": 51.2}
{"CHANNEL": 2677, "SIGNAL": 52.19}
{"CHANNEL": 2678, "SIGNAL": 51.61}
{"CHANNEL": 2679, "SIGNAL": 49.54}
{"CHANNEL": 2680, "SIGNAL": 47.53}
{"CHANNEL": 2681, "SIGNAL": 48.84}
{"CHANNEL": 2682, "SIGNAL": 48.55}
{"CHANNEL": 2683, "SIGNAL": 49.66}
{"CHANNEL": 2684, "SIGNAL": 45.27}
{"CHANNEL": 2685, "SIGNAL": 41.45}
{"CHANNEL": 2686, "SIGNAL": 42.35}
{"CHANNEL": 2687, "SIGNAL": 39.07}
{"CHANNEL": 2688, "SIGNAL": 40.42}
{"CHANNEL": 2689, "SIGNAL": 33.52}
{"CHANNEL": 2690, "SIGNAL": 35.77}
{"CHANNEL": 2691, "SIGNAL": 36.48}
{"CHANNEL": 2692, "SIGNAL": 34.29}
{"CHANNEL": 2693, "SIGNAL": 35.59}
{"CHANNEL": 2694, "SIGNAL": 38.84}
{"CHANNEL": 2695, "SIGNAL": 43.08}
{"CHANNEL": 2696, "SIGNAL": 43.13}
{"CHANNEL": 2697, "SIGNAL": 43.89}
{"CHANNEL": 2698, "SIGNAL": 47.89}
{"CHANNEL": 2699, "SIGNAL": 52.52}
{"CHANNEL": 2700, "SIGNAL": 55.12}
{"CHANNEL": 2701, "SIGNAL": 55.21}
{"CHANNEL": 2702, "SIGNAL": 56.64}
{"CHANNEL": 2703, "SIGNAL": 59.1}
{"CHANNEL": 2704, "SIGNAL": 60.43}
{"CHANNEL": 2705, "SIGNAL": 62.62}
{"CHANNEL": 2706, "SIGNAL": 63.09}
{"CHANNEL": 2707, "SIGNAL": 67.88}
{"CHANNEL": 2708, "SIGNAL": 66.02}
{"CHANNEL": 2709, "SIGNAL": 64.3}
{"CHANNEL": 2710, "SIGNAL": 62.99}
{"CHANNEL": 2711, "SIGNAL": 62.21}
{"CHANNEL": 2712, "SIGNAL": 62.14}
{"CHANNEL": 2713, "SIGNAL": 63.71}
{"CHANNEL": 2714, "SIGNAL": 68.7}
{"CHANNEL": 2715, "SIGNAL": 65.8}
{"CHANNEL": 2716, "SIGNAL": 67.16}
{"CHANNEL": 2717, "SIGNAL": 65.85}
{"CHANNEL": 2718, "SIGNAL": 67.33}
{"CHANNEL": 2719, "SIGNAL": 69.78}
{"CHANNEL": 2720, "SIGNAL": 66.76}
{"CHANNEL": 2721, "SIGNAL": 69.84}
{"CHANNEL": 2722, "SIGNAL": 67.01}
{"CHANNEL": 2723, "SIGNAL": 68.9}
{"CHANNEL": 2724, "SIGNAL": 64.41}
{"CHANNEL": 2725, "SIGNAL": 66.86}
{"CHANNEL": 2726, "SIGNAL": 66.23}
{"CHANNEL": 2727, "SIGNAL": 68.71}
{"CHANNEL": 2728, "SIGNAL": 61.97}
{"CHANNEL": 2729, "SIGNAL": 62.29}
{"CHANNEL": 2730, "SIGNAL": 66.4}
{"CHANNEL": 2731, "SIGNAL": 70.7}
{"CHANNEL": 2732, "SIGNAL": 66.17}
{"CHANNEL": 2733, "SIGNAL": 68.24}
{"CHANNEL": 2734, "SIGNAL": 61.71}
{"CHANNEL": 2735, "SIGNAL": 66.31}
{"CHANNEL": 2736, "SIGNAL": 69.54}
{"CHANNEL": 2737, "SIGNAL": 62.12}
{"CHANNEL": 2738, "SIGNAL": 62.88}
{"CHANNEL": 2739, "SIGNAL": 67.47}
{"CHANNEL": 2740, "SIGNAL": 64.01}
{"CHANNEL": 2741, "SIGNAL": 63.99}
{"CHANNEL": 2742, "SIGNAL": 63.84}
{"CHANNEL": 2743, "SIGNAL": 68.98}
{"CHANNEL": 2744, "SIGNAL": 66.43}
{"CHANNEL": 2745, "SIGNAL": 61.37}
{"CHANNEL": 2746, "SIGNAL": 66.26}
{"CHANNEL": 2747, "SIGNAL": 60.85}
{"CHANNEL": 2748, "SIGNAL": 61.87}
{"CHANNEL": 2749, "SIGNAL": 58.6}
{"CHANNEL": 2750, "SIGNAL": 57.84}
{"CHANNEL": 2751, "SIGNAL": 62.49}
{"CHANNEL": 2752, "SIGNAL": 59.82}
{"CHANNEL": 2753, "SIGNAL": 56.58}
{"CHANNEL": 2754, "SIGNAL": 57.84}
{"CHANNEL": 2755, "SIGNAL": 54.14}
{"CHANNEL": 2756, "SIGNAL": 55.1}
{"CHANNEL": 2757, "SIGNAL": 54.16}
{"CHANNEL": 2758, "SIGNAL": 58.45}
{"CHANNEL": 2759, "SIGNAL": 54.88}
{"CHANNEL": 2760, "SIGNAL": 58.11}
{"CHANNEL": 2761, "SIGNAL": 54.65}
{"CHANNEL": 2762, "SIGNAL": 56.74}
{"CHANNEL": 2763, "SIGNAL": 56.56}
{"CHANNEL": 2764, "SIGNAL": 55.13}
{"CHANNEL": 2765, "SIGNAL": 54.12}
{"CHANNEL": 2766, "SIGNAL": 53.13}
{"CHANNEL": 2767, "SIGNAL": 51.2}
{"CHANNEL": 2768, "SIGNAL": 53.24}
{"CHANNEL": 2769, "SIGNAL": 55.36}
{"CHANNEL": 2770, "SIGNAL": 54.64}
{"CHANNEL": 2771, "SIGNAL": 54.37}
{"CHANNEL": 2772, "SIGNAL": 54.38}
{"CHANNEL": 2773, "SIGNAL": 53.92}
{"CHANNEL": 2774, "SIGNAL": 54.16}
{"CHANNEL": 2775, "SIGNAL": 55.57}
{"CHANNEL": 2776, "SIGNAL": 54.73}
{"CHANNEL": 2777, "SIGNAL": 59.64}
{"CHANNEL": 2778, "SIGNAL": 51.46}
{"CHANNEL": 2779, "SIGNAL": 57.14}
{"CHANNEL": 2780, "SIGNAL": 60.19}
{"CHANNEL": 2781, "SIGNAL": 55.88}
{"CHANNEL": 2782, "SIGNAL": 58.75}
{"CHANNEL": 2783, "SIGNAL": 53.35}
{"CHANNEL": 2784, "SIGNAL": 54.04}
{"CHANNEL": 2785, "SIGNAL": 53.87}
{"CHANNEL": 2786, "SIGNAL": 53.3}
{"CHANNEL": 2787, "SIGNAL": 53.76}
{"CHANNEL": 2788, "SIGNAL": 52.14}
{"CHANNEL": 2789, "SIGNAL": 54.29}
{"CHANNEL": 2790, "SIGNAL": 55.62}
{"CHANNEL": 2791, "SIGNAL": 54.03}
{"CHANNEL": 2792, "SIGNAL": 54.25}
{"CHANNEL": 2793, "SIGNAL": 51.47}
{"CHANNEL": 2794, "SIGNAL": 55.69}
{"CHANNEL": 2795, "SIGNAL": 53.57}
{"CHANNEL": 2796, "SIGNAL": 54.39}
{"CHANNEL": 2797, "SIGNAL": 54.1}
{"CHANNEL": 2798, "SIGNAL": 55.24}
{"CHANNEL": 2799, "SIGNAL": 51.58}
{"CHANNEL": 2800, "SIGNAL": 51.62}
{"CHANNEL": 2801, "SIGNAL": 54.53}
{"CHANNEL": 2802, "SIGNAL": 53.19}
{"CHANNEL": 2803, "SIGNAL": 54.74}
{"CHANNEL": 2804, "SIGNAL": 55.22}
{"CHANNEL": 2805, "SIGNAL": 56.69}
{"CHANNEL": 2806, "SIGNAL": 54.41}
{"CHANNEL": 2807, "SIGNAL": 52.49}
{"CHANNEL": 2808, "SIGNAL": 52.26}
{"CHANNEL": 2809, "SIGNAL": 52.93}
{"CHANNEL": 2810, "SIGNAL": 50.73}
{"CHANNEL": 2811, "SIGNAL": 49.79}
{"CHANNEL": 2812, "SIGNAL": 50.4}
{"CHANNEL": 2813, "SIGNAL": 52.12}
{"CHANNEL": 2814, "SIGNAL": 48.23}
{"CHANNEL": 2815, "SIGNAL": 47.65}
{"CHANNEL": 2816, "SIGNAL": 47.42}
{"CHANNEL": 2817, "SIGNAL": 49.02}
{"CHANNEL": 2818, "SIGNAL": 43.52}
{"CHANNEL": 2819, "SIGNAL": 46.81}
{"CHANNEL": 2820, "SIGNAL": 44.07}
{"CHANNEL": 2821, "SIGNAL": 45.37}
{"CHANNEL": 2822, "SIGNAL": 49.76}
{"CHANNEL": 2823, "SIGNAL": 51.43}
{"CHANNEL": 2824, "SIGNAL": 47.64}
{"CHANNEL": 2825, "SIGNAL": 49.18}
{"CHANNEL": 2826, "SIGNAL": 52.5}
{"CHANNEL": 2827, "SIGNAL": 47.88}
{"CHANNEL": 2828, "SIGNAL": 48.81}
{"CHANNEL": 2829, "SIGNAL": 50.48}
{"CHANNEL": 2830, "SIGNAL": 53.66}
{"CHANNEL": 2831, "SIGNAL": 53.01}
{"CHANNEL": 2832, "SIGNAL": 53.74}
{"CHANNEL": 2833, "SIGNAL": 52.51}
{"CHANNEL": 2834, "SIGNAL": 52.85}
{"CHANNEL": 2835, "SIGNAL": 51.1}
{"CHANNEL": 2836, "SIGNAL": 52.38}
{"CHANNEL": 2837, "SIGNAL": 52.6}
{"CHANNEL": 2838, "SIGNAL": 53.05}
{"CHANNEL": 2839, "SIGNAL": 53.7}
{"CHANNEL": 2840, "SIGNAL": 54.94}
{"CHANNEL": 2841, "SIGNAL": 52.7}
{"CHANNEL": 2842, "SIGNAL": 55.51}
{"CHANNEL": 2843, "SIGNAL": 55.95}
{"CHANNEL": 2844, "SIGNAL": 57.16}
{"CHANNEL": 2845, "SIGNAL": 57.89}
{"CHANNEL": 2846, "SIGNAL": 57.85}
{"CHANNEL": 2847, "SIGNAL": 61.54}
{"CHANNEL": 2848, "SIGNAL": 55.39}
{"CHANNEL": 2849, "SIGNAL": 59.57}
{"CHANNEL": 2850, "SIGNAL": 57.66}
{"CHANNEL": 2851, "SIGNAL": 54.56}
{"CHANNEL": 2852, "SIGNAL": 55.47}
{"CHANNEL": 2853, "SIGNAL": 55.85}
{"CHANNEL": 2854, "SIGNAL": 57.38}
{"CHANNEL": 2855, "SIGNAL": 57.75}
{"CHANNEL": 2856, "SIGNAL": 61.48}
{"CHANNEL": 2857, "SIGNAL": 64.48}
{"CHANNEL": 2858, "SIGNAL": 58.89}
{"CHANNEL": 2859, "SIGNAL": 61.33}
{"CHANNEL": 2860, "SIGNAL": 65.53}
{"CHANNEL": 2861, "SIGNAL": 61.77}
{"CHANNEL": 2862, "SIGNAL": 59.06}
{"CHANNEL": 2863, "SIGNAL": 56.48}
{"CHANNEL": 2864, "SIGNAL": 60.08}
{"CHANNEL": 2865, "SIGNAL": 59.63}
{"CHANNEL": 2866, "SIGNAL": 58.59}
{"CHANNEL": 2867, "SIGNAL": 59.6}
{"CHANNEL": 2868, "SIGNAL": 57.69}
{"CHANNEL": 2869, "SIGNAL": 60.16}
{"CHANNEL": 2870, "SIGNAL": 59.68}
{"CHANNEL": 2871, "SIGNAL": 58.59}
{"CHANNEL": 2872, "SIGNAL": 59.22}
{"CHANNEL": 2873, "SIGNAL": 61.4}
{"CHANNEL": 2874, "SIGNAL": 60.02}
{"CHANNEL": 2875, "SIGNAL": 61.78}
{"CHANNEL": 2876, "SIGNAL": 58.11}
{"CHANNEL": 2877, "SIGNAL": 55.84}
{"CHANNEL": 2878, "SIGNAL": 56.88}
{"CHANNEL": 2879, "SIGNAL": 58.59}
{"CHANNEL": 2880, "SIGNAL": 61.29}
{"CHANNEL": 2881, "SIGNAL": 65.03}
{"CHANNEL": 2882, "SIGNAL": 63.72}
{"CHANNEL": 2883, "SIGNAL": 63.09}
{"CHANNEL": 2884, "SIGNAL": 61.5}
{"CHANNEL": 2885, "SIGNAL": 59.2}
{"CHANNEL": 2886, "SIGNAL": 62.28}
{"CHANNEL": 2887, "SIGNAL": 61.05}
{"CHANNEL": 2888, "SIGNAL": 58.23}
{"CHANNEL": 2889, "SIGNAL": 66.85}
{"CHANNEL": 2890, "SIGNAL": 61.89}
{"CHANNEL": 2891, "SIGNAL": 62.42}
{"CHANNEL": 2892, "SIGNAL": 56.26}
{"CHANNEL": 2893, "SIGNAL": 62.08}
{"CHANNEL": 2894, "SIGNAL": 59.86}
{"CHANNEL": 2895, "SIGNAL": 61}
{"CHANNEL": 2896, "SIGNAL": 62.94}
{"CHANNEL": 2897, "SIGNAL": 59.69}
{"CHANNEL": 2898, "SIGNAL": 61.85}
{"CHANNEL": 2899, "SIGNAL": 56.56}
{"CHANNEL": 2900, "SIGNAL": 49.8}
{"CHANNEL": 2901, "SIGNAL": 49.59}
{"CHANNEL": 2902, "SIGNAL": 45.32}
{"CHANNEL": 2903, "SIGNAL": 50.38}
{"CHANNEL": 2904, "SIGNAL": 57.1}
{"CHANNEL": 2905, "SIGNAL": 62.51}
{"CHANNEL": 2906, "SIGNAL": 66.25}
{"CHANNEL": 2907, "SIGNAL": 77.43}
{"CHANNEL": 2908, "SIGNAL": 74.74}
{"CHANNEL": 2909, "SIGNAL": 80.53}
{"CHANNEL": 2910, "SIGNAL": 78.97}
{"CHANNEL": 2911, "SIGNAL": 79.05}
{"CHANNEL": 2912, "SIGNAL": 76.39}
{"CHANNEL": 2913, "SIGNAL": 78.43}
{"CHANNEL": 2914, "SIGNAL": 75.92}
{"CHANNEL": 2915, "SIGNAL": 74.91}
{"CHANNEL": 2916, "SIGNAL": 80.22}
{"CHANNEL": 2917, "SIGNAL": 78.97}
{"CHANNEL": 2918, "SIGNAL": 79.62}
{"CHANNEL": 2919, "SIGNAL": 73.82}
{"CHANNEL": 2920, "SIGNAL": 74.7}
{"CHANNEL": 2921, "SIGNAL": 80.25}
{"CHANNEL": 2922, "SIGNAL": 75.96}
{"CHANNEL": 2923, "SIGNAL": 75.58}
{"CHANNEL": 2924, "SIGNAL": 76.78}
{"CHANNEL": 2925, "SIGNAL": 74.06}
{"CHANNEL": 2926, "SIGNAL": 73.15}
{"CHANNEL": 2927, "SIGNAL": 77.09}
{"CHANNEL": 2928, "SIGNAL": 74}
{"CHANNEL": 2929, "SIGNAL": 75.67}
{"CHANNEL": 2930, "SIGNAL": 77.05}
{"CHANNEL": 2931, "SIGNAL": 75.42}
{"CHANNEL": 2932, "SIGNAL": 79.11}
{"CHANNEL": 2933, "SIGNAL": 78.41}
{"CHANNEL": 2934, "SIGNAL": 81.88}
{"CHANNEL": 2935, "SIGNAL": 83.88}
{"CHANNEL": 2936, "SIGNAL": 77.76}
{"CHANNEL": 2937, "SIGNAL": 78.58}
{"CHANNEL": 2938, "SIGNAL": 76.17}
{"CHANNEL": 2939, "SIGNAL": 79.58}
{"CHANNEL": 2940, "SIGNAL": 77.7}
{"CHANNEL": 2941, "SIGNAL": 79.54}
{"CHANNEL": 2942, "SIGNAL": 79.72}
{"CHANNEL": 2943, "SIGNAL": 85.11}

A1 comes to 4.4 ch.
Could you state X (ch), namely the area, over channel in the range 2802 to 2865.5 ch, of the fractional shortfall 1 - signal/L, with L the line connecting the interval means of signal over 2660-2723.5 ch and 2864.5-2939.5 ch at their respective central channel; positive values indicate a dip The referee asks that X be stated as 8.8 ch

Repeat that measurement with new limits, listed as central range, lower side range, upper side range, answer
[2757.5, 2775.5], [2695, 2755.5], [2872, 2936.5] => 2.49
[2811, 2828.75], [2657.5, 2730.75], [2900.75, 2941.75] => 4.55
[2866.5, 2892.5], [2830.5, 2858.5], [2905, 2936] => 2.02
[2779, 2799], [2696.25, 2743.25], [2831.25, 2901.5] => 2.14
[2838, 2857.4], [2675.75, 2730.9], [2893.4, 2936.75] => 2.69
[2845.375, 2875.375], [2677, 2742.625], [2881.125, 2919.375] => 2.14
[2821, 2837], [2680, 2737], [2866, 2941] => 3.18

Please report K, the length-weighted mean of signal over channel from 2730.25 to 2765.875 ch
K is 61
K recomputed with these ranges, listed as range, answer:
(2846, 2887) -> 59.6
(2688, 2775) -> 58.7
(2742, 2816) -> 55.4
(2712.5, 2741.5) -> 66.2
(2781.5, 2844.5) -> 52.2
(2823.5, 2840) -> 51.7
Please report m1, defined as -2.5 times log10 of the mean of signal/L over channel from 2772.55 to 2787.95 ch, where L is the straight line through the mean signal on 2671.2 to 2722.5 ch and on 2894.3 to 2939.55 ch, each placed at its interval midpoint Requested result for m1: 0.10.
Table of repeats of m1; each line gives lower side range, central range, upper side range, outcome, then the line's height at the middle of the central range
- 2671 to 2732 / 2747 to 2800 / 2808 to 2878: -0.007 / 55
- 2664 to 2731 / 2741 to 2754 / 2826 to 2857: -0.139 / 54.5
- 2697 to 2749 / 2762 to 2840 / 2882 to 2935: 0.242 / 66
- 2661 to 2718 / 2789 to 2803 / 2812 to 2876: -0.002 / 53.7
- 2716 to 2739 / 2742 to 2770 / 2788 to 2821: 0.057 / 61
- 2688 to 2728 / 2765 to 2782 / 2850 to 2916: 0.079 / 59.2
